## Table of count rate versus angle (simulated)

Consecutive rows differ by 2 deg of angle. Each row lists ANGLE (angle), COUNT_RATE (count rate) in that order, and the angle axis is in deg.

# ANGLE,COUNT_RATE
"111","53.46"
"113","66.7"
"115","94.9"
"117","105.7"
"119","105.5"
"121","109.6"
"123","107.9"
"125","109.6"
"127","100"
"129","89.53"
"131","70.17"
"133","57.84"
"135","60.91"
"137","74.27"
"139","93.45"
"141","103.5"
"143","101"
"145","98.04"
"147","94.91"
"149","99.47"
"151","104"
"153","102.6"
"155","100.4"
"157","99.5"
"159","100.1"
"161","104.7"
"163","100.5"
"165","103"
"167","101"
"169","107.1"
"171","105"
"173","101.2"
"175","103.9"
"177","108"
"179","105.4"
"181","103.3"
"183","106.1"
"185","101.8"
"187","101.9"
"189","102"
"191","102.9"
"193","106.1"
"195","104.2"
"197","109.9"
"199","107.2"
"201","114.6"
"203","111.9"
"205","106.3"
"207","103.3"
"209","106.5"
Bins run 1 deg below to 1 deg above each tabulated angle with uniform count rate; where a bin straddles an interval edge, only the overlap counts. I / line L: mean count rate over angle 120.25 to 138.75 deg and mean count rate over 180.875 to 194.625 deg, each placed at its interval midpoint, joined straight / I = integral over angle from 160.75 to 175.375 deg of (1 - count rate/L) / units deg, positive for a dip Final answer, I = -0.8 deg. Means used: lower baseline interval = 86.6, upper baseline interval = 103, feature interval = 103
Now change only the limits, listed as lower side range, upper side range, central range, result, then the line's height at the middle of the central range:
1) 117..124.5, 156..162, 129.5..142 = 3.3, 105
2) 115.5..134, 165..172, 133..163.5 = 1.7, 100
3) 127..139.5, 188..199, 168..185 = -1.4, 96.9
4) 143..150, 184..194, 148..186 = -1.0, 100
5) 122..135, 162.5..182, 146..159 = -0.5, 96.3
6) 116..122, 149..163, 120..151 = 3.8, 105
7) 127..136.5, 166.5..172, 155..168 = -0.4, 98.1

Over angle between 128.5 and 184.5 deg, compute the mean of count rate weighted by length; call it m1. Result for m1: 96.5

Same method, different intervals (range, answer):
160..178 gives 104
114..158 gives 94.7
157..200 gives 104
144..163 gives 100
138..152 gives 99.2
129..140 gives 73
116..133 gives 97.3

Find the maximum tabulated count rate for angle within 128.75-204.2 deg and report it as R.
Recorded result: 114.6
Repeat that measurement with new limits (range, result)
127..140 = 100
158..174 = 107.1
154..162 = 104.7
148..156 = 104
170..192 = 108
